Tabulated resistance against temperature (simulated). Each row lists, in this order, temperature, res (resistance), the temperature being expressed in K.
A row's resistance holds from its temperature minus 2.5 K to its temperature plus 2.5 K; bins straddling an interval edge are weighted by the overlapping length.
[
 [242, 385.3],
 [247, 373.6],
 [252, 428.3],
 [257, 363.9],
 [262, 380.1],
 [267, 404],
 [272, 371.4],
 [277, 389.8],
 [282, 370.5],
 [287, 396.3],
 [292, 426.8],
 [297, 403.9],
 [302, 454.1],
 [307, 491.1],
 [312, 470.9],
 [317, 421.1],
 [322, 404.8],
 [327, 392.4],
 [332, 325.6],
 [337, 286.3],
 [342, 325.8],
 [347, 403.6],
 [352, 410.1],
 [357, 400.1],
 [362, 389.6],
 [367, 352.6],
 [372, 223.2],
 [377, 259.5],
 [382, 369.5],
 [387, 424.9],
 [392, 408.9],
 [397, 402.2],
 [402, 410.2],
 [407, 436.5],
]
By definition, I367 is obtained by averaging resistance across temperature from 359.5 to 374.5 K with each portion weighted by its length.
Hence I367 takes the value 322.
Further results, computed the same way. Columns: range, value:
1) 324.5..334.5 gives 359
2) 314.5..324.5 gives 413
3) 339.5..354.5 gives 380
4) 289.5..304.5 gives 428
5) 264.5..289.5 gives 386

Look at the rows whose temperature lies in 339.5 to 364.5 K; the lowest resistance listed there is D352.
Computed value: 325.8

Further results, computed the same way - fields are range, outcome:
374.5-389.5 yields 259.5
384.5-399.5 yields 402.2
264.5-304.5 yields 370.5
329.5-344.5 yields 286.3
